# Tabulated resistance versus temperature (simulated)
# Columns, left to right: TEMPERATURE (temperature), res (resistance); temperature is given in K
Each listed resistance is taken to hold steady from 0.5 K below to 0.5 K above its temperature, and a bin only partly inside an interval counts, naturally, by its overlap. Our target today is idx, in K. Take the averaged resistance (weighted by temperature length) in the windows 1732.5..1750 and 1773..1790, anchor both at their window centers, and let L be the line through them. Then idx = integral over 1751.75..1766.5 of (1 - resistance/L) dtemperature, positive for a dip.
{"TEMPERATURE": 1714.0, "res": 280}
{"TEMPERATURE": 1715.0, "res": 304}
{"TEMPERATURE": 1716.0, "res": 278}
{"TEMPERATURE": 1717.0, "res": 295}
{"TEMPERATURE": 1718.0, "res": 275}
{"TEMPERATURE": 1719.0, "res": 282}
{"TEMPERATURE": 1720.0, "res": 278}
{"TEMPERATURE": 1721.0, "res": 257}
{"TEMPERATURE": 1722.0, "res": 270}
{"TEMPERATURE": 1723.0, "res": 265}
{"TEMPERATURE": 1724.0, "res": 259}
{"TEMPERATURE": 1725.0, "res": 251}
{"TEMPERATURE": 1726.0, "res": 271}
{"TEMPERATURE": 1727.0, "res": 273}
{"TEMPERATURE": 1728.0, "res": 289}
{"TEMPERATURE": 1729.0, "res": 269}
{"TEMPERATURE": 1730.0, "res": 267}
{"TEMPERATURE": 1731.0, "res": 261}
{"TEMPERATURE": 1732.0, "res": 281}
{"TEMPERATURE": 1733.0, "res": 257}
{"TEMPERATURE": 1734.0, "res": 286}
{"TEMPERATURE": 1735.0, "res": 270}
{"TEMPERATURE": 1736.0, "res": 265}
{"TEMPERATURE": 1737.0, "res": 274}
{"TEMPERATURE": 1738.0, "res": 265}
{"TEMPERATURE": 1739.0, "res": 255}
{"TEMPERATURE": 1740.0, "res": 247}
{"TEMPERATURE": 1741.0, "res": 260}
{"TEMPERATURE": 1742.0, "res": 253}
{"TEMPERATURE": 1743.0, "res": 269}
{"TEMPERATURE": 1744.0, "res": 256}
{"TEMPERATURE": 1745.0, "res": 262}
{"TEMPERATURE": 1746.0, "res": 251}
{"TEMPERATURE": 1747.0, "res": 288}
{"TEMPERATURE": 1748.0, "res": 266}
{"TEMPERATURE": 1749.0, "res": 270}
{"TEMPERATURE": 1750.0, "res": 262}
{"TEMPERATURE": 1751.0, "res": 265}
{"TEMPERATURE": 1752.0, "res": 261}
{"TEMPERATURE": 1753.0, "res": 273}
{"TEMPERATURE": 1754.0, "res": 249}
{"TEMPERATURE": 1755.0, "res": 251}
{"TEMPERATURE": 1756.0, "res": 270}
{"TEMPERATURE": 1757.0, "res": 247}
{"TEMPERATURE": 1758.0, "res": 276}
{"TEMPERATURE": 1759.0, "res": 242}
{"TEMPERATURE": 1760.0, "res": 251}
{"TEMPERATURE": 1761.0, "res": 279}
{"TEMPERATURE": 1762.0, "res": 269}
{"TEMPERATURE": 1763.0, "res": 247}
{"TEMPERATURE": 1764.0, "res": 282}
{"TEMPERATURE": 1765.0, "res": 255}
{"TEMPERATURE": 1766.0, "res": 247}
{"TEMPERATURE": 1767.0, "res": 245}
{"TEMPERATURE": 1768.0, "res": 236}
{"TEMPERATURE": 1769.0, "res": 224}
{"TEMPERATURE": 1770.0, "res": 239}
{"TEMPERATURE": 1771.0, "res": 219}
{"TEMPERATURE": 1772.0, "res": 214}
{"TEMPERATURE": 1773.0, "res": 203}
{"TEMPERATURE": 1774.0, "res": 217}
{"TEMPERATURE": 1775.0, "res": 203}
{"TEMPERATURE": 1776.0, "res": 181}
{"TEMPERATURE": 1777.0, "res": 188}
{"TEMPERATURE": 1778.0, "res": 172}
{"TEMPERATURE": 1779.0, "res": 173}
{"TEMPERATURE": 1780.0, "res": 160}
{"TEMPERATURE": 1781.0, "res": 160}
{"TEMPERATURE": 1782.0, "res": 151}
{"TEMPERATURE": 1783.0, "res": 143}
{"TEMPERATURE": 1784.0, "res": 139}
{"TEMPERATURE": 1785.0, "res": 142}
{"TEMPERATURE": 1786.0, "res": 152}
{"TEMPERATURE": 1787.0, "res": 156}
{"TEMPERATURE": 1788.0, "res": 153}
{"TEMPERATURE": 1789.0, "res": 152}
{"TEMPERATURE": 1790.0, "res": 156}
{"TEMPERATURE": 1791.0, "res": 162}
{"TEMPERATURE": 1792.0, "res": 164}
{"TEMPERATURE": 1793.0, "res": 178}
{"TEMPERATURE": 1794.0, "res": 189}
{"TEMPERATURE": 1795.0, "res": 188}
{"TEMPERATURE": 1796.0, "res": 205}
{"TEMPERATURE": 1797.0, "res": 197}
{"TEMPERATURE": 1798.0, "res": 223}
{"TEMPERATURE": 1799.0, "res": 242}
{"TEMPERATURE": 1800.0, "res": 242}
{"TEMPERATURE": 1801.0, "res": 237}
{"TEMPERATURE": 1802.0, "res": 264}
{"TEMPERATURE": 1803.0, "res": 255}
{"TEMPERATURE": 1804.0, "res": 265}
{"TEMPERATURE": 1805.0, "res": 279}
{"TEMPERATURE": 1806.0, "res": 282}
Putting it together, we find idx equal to -2.7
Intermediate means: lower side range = 264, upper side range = 166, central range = 260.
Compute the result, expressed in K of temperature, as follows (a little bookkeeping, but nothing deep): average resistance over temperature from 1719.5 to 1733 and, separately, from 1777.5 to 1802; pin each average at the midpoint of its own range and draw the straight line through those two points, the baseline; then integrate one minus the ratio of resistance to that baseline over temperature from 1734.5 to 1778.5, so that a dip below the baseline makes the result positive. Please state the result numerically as -4.4 K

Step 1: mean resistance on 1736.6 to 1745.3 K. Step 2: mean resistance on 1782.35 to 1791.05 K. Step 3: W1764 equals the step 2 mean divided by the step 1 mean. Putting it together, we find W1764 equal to 0.58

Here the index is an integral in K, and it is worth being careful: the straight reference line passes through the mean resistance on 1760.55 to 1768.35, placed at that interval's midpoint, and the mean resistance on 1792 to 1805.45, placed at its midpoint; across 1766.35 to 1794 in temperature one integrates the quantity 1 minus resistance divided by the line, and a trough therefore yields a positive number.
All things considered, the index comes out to 7.1 K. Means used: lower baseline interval 258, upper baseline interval 225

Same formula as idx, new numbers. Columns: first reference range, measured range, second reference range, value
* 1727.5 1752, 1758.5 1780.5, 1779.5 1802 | -0.9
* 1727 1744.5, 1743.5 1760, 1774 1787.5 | -2.3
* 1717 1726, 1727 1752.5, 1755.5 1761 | -0.2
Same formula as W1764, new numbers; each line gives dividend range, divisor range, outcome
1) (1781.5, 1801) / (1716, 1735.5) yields 0.65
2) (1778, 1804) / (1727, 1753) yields 0.69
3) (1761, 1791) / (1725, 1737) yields 0.73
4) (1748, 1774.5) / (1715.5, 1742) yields 0.93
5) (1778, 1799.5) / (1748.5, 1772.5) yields 0.67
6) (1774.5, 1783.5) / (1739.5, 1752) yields 0.65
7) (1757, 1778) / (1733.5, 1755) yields 0.89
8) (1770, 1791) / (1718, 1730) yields 0.64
